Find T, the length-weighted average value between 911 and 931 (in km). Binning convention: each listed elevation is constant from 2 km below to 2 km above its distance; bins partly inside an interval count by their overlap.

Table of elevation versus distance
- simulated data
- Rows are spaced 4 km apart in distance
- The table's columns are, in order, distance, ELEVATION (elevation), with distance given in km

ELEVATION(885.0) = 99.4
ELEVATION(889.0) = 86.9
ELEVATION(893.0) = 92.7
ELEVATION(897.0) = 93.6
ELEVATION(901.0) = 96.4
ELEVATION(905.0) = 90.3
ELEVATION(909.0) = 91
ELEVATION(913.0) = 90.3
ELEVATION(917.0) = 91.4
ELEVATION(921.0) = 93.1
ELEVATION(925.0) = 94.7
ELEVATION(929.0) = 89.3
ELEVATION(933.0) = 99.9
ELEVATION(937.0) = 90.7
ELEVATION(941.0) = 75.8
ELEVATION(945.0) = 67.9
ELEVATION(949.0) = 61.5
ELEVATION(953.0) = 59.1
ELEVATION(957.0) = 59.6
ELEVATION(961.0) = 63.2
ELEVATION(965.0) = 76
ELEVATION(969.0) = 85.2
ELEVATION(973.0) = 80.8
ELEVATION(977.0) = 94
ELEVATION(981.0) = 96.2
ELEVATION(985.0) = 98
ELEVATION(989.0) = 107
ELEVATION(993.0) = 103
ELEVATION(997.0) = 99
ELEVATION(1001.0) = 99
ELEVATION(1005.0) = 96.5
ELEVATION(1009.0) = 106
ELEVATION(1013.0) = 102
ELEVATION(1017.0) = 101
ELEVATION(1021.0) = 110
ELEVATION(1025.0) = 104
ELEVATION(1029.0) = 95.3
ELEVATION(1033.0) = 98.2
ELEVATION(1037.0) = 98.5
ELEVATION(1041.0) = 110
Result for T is 91.8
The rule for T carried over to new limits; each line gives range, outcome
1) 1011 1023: 104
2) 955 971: 71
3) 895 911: 92.8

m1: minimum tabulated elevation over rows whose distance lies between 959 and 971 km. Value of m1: 63.2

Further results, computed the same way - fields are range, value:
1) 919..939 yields 89.3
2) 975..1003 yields 94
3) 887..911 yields 86.9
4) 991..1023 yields 96.5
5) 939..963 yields 59.1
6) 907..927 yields 90.3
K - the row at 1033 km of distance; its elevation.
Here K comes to 98.2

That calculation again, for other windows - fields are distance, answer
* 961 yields 63.2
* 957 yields 59.6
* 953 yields 59.1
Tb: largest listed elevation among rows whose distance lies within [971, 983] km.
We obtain 96.2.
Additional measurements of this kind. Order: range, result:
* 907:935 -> 99.9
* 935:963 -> 90.7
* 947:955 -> 61.5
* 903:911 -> 91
